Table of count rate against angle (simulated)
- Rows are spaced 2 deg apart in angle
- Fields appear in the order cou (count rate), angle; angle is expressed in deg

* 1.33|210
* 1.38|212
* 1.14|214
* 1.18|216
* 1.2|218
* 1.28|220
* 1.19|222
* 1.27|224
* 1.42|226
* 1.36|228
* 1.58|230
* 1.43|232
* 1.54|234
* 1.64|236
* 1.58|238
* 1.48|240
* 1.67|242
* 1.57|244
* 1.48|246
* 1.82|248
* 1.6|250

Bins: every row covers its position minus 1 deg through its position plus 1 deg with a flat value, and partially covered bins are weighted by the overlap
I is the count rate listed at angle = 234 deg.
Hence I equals 1.54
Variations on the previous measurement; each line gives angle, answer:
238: 1.58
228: 1.36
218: 1.2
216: 1.18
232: 1.43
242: 1.67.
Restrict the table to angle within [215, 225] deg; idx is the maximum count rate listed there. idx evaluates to 1.28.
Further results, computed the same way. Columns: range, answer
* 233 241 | 1.64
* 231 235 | 1.54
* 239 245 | 1.67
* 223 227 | 1.42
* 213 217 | 1.18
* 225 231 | 1.58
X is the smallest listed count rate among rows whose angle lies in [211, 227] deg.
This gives 1.14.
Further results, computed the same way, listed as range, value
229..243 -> 1.43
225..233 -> 1.36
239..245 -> 1.48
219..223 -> 1.19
